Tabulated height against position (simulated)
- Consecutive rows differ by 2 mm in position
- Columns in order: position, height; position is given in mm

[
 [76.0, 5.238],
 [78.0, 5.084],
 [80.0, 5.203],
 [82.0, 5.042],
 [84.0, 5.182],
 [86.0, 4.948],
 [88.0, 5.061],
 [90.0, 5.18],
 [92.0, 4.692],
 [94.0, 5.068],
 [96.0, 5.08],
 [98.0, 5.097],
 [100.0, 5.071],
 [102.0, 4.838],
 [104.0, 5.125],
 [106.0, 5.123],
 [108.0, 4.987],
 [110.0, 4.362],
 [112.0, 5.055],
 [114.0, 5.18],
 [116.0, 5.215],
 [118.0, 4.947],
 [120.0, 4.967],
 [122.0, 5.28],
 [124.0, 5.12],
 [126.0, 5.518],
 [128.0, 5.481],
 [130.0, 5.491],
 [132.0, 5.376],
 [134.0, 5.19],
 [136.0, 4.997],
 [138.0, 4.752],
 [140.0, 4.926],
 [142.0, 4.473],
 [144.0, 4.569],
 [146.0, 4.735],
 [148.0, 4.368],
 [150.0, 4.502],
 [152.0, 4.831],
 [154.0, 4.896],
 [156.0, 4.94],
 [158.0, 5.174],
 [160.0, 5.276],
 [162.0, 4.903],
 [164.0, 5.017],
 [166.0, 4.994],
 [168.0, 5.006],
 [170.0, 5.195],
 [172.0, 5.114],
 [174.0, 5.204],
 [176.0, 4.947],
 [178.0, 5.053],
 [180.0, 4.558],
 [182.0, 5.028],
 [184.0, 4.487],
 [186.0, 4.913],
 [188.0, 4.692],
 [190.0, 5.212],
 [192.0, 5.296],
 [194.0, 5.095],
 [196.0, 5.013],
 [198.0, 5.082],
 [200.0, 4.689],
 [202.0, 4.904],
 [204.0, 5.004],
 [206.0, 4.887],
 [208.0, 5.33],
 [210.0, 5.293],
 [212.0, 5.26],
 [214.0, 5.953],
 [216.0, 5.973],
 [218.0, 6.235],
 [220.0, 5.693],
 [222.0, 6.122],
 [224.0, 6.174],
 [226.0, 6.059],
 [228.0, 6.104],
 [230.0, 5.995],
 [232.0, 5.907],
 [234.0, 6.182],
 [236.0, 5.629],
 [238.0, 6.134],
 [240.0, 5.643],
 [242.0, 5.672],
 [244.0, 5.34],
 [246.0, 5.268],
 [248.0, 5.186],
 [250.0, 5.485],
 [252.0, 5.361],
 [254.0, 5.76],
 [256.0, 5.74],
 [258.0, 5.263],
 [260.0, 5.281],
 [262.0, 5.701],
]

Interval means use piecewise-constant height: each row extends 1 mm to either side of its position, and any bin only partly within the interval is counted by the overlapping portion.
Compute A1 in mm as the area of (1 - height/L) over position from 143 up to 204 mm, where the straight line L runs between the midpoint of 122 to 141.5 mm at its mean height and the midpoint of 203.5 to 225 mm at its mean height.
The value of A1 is 5.6 mm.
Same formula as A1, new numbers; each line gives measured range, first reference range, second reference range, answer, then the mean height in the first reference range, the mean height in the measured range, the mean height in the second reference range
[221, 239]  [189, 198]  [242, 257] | -2.3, 5.15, 6.03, 5.46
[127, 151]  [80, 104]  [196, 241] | 1.6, 5.04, 4.91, 5.63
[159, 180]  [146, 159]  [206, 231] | 0.0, 4.78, 5.05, 5.81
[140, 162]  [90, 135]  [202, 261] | 2.0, 5.1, 4.79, 5.64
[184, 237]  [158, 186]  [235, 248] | -1.4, 4.99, 5.47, 5.58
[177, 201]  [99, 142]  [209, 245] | 2.8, 5.08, 4.93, 5.85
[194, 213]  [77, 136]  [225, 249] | 1.8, 5.1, 5.05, 5.76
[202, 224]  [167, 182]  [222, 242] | 0.3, 5.01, 5.57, 5.97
